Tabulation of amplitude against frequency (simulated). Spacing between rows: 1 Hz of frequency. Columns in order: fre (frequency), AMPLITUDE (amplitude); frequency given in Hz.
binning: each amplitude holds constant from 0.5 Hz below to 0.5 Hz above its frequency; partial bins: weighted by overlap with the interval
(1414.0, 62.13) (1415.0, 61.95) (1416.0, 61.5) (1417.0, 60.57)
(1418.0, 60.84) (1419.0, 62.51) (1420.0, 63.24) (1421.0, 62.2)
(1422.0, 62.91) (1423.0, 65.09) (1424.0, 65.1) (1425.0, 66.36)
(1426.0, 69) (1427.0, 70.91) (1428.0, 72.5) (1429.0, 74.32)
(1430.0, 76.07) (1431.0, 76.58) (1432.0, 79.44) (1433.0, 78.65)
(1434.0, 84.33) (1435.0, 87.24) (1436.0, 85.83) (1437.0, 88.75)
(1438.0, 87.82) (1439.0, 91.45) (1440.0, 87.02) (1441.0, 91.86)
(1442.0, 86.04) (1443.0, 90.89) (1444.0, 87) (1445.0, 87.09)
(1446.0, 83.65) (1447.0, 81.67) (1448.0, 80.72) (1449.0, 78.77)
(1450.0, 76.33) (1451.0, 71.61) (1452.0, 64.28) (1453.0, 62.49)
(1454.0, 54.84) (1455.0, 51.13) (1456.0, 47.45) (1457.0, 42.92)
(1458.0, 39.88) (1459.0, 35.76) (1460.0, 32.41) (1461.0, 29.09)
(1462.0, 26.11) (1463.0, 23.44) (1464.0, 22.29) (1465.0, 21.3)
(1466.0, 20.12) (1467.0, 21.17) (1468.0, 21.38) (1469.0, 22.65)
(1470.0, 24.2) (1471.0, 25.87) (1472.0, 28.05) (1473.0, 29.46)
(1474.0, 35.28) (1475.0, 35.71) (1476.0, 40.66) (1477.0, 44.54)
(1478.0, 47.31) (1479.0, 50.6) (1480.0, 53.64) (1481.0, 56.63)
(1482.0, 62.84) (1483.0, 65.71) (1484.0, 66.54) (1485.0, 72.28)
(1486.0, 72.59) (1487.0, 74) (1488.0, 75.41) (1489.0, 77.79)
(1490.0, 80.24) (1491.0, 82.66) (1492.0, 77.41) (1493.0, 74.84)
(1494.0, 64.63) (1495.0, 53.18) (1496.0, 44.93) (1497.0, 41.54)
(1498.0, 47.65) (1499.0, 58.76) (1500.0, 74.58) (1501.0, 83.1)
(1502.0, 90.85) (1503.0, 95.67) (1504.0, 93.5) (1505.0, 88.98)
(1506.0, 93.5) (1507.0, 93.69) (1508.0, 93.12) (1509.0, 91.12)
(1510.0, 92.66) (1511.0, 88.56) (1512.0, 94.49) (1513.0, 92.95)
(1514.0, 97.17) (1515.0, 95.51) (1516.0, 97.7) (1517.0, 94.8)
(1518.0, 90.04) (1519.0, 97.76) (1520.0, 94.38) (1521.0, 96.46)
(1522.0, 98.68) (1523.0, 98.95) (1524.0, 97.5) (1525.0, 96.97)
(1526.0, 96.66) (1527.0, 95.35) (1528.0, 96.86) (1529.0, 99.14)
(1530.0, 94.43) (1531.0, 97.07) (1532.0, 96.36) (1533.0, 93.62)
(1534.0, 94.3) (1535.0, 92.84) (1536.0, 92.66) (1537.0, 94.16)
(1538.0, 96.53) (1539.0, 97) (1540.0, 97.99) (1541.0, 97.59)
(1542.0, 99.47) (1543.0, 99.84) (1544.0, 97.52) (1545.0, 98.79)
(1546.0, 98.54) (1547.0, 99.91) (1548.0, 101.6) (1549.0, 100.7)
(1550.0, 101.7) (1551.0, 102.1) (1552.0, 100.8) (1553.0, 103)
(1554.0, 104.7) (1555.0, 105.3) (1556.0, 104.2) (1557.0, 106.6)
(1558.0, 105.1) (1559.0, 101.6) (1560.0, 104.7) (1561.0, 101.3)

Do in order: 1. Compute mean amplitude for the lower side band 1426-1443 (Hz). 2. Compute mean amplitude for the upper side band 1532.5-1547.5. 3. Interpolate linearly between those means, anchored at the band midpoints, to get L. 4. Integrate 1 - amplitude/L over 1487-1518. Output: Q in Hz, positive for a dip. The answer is 3.60 Hz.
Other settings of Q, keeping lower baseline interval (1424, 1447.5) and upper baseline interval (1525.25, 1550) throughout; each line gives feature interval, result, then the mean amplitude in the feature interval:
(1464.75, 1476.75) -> 8.2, 27.6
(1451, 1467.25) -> 8.9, 38.5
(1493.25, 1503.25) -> 2.9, 65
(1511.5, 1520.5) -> -0.1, 95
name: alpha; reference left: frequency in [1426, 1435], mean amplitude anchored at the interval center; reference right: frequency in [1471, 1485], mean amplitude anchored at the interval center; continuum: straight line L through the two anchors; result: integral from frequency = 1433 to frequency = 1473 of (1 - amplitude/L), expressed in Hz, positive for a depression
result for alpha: 4.9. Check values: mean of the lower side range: 76.8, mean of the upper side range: 47.6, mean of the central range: 57.5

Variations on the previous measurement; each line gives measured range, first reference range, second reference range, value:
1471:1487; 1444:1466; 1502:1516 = 4.69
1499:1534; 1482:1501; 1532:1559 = -4.88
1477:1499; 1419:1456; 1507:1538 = 6.01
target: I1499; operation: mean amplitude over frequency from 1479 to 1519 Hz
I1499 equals 78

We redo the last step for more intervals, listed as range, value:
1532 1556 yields 98.8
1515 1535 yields 96.1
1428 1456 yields 78.8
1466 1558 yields 80.1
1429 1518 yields 66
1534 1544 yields 96.4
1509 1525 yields 95.1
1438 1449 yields 86.4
